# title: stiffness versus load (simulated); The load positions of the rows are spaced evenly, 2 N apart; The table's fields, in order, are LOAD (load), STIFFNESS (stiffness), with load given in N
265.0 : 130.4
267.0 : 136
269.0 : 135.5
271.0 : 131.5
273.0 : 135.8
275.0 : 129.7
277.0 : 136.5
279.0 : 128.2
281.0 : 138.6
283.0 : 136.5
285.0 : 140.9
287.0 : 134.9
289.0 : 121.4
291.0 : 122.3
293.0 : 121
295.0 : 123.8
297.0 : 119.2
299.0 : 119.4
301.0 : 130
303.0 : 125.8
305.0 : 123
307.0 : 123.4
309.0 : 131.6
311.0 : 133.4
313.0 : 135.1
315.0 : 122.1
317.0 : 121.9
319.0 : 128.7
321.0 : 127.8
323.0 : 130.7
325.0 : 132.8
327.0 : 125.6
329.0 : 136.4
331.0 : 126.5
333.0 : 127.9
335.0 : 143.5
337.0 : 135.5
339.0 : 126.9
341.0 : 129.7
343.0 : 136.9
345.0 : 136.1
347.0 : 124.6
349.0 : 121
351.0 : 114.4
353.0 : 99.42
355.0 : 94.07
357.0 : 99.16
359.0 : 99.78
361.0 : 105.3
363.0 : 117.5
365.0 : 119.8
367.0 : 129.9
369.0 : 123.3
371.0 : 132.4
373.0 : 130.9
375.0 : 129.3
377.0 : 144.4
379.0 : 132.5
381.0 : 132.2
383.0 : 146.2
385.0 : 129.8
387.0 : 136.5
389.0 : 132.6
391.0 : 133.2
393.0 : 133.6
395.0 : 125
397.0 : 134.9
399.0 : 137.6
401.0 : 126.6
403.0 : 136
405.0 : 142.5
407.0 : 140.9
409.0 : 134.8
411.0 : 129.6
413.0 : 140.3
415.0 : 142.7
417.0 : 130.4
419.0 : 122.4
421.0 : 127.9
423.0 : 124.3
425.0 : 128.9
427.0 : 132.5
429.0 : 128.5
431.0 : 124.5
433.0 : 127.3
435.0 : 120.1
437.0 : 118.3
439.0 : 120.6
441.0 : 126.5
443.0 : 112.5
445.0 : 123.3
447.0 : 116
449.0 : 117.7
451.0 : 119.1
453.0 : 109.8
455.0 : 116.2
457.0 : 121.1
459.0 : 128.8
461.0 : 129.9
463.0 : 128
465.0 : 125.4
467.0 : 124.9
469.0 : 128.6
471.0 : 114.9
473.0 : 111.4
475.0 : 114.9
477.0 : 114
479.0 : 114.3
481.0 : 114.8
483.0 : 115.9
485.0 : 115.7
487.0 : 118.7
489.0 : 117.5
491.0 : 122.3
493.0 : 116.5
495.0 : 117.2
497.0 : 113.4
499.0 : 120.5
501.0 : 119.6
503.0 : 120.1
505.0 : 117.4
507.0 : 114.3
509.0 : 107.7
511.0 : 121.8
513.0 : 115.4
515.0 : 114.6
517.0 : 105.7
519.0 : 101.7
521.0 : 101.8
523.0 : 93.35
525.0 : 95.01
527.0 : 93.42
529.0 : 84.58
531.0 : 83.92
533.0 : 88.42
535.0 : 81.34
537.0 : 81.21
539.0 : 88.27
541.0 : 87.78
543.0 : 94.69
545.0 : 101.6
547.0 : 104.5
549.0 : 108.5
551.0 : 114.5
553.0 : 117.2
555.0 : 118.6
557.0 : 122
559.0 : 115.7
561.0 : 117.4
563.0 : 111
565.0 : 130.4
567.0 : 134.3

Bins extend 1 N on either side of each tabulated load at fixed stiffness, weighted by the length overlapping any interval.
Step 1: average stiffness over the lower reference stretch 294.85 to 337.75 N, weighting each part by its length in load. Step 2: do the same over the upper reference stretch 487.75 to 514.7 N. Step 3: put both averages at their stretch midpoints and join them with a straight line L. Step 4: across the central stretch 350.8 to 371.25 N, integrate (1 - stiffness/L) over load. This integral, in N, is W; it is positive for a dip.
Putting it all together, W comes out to 2.31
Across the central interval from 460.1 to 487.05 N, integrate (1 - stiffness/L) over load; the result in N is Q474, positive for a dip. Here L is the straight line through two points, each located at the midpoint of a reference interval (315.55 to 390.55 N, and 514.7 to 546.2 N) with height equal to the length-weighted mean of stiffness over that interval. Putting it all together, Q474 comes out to -4.1 N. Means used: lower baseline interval 126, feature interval 119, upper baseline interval 93.2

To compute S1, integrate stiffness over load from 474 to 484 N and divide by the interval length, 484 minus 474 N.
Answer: 115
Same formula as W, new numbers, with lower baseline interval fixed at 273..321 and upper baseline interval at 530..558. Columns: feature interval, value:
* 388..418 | -4.9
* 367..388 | -2.6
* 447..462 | -1.4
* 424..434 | -1.4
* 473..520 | -4.6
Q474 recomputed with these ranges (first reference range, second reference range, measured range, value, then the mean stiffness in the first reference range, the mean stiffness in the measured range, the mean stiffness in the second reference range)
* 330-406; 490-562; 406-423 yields -1.7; 127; 133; 106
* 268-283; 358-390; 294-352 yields 1.2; 134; 128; 128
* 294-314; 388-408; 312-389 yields 2.5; 126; 126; 134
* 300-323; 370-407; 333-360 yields 2.1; 128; 120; 134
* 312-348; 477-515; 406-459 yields -1.4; 130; 125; 117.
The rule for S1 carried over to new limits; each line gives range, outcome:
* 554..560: 119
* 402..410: 139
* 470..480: 114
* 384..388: 133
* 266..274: 135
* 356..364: 105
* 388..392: 133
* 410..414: 135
